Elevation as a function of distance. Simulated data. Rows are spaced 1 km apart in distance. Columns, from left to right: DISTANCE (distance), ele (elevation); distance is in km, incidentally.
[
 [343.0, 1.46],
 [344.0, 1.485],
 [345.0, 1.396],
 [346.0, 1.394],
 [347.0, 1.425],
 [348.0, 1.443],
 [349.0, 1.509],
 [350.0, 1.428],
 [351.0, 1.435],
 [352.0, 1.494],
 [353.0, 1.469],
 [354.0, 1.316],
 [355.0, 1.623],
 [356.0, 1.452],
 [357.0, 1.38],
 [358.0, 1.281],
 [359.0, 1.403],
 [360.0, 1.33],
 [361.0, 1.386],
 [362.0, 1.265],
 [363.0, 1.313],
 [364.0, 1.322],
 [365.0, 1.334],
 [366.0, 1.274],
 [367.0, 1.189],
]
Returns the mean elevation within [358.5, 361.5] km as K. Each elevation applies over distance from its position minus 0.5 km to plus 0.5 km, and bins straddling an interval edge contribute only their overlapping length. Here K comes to 1.37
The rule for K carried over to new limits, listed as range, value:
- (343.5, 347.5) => 1.43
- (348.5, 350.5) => 1.47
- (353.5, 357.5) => 1.44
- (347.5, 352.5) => 1.46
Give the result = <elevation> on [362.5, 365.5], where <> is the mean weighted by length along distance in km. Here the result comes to 1.32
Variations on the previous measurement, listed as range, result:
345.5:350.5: 1.44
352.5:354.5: 1.39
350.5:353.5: 1.47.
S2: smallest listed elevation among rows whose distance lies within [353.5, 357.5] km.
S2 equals 1.316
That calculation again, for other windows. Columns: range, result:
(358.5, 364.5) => 1.265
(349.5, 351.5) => 1.428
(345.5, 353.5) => 1.394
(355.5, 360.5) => 1.281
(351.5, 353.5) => 1.469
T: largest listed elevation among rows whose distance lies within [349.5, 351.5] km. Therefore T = 1.435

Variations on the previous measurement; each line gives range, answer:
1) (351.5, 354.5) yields 1.494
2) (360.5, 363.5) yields 1.386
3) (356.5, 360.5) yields 1.403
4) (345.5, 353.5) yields 1.509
